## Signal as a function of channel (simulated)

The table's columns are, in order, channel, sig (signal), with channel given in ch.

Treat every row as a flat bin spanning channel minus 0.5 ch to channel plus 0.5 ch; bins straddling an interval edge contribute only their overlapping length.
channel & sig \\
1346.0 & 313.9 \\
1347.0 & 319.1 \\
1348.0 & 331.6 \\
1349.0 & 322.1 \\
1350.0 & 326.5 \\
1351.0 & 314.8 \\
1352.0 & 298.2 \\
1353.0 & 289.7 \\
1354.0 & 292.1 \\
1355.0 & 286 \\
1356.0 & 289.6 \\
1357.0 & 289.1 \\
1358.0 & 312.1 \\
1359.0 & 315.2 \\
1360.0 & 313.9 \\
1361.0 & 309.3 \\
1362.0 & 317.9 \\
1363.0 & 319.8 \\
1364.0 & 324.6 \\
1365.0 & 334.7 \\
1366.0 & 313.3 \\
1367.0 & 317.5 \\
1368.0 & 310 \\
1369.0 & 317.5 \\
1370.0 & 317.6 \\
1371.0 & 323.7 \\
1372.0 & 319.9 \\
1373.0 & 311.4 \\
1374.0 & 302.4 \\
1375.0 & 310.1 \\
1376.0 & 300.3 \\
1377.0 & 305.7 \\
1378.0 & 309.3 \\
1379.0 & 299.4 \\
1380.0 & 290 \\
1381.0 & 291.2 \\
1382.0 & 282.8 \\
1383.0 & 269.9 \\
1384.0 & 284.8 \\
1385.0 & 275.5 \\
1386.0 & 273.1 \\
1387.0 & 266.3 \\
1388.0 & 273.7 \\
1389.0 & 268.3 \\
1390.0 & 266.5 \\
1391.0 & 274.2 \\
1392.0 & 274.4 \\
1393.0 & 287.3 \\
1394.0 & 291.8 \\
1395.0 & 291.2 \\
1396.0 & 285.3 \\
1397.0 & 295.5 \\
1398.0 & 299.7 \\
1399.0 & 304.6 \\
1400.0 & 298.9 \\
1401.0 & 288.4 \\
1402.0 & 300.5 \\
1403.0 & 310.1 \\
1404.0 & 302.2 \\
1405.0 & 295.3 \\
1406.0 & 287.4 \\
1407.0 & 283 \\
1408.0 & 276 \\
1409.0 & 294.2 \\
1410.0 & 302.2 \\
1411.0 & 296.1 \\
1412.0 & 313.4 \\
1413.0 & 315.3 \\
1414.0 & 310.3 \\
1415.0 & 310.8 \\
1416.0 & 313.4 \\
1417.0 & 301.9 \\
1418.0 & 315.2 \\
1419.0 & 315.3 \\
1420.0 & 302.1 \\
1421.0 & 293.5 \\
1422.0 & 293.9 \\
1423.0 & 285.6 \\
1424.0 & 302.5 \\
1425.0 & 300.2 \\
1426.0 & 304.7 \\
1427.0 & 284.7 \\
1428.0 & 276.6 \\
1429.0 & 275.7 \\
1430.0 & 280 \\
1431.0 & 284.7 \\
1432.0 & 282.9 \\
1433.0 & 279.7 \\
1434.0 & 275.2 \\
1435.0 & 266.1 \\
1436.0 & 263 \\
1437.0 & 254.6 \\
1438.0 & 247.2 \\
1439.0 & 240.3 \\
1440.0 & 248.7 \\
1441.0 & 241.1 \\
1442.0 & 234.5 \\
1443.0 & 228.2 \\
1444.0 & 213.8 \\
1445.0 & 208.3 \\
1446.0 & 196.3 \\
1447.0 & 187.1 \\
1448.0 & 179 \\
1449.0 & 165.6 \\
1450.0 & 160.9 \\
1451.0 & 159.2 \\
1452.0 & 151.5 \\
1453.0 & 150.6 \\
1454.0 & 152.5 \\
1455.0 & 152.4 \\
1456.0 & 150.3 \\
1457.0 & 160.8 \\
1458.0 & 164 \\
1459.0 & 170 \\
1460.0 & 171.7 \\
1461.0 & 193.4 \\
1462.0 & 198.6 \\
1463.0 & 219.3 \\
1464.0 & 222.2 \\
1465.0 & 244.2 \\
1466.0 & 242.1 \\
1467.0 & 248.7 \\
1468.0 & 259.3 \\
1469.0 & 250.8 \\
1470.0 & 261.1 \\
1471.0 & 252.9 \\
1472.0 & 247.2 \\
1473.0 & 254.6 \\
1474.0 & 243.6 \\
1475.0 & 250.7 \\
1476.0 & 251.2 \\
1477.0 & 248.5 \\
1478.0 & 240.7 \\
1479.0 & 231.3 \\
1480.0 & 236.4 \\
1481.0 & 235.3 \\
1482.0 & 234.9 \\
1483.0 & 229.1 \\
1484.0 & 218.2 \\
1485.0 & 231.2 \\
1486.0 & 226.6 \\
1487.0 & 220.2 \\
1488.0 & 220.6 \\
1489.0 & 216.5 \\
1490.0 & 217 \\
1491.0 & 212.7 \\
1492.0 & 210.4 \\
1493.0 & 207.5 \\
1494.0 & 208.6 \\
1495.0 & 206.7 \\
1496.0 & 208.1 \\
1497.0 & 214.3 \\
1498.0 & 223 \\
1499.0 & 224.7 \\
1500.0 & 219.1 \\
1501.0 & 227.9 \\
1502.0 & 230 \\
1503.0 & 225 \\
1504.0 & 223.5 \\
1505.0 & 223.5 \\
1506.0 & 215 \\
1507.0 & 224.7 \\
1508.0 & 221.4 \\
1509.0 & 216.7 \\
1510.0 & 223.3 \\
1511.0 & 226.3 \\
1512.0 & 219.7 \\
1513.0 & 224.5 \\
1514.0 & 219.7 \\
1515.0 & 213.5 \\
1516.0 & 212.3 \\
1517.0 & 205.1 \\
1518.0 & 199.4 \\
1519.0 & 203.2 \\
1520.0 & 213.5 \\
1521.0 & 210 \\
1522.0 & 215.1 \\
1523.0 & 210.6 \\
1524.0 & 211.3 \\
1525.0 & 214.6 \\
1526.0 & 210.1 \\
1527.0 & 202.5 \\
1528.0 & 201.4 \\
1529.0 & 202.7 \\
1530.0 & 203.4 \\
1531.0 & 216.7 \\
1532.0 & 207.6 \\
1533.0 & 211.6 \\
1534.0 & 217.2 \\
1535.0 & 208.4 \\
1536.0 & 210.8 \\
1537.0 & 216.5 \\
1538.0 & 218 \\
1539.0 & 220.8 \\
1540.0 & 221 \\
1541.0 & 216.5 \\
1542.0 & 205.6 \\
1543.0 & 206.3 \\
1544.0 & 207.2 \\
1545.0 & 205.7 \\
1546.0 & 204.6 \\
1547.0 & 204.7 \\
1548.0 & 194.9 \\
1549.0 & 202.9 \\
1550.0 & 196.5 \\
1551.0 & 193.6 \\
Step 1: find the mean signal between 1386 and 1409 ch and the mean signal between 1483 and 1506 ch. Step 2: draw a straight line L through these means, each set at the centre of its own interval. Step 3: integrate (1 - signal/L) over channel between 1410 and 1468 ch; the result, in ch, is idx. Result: 3.8 ch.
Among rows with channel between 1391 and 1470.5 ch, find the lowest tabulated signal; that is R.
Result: 150.3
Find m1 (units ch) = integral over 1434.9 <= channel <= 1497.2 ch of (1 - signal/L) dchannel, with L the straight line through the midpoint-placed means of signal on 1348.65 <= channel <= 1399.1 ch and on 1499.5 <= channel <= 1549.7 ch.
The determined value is 7.6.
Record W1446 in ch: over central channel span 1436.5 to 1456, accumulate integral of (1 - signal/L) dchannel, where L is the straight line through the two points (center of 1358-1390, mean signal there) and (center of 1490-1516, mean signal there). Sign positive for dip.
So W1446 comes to 4.5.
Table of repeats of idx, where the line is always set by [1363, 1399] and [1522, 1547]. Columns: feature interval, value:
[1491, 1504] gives 0.8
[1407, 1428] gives -1.9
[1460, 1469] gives 0.8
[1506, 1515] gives 0.1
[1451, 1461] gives 3.7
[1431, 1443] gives 0.3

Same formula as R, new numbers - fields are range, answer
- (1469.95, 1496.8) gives 206.7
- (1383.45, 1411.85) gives 266.3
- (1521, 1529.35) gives 201.4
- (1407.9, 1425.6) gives 276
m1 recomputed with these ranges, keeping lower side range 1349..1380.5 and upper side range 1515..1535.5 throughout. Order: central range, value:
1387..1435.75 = -2.1 ch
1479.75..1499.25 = 1.0 ch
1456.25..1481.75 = 1.7 ch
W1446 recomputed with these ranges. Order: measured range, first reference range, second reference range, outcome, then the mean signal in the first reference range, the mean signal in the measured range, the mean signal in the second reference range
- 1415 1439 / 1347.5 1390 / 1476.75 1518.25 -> -1.85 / 302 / 286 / 221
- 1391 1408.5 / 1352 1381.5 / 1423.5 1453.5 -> -1.03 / 308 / 292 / 238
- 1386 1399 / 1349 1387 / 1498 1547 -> 0.36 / 304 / 282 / 214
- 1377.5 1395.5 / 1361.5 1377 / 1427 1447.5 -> 1.05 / 316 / 282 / 250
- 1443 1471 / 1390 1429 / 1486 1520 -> 6.53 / 296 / 196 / 217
